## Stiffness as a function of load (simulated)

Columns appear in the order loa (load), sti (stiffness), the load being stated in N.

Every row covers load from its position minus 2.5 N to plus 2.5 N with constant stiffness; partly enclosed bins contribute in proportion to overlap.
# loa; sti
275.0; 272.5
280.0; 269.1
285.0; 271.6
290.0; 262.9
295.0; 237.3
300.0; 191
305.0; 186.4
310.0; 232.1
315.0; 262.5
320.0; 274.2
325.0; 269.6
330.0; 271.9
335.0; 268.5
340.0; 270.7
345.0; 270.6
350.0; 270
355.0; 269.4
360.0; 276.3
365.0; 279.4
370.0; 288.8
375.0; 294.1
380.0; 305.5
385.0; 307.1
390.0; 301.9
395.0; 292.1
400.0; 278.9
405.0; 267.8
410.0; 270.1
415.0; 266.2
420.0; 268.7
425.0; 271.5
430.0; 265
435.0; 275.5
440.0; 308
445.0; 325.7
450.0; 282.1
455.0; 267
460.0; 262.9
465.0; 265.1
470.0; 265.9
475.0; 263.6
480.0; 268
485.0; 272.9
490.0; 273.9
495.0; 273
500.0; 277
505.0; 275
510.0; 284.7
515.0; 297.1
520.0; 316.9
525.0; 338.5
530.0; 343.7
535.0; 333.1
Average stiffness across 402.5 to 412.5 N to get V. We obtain 269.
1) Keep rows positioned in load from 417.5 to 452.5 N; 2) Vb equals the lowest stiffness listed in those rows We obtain 265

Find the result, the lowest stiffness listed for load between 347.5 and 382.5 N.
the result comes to 269.4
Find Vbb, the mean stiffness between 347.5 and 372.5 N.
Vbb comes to 277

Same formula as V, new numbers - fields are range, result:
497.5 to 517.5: 283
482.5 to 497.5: 273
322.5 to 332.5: 271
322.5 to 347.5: 270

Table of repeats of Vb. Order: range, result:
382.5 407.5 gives 267.8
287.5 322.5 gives 186.4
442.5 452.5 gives 282.1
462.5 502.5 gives 263.6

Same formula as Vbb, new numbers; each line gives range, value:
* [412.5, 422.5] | 267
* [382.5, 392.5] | 304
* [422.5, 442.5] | 280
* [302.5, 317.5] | 227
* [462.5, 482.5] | 266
